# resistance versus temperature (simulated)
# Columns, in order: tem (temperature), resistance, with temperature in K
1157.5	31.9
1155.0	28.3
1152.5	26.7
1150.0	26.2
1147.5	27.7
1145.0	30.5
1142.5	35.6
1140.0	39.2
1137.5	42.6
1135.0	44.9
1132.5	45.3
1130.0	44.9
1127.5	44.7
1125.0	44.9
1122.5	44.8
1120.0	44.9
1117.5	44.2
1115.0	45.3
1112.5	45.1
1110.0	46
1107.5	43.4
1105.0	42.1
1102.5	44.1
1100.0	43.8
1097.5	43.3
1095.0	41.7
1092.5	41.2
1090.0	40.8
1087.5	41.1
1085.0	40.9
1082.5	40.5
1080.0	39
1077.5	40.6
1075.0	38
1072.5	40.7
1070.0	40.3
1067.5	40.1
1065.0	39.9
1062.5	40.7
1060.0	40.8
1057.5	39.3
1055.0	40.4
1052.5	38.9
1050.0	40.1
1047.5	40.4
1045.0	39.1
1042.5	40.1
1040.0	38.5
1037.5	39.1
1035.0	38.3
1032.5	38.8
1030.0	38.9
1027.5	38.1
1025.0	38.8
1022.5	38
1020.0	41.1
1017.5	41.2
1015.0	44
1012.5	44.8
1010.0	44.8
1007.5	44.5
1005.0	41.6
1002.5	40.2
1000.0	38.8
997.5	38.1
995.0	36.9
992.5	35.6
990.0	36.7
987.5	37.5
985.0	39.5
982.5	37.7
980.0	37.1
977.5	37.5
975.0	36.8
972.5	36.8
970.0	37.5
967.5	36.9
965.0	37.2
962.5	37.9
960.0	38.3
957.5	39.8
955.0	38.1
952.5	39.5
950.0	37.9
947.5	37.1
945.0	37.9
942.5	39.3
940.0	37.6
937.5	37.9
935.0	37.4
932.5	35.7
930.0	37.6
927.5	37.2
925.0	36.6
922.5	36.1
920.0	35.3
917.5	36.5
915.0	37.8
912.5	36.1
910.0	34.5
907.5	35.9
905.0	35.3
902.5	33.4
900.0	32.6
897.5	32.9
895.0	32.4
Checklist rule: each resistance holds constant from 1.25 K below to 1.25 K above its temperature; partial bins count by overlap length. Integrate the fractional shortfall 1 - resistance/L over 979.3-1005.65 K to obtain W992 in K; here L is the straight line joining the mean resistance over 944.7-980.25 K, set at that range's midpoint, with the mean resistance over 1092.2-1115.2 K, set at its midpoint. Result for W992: 0.6 K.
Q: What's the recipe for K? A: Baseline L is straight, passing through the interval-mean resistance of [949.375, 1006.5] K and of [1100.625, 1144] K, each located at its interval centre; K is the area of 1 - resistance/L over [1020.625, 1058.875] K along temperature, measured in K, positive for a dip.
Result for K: 1.18 K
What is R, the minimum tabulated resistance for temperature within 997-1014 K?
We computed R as 38.1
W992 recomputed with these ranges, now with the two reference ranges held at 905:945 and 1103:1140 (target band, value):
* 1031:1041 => 0.6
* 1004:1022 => -1.3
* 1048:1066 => 0.8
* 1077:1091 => 0.8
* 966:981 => 0.6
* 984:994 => 0.5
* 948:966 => -0.2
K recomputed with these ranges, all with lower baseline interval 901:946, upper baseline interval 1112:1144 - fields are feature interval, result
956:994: 0.7 K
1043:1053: 0.2 K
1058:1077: 0.6 K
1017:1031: 0.2 K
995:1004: 0.1 K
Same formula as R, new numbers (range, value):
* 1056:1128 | 38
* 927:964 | 35.7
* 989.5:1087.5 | 35.6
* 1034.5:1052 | 38.3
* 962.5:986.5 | 36.8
